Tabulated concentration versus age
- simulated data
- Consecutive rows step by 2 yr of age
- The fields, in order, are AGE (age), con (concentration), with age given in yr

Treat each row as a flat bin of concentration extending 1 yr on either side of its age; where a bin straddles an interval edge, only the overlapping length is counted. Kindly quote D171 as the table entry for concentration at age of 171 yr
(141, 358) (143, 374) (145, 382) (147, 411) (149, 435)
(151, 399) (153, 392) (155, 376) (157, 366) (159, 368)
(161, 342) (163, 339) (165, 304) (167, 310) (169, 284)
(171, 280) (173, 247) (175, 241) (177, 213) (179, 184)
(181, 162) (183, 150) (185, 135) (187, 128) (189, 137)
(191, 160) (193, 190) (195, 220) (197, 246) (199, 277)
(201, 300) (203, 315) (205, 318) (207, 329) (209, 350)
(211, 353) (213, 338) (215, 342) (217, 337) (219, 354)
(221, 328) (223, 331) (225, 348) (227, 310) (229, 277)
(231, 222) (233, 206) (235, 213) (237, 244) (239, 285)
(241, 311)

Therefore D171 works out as 280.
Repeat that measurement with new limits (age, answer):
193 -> 190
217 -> 337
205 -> 318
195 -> 220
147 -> 411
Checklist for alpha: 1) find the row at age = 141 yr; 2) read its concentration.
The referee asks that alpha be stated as 358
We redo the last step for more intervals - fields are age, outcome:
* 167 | 310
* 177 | 213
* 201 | 300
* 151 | 399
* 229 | 277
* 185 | 135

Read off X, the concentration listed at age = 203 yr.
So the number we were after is 315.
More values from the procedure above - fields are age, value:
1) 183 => 150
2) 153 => 392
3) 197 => 246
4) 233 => 206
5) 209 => 350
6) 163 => 339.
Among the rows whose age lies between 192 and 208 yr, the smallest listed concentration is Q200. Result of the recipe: 190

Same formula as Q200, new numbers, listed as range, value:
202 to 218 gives 315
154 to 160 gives 366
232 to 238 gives 206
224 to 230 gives 277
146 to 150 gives 411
